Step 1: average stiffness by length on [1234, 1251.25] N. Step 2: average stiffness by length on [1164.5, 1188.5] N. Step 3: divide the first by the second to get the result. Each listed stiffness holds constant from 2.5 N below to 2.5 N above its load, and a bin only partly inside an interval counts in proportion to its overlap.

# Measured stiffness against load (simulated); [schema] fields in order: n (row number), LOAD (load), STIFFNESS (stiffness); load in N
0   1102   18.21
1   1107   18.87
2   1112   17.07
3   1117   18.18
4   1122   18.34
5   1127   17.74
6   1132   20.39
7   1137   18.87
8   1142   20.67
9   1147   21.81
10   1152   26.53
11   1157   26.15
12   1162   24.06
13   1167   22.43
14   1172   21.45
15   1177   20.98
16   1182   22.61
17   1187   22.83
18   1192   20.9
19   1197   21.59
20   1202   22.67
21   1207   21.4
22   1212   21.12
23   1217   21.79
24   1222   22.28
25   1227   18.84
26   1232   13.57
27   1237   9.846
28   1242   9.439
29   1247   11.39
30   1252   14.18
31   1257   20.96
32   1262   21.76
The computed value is 0.49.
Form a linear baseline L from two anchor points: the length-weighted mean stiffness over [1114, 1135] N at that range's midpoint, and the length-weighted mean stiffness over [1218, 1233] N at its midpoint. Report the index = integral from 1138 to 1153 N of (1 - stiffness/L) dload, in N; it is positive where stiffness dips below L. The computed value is -2.8 N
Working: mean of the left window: 18.6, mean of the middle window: 22.2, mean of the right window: 19.1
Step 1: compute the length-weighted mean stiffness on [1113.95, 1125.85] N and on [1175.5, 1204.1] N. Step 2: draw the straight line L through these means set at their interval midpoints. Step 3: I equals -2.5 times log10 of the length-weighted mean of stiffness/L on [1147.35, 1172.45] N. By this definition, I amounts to -0.19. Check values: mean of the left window 18.1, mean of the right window 22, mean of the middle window 24.1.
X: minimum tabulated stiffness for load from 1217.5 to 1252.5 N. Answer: 9.439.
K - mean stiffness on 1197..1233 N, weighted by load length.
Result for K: 20.6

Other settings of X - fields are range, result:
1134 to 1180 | 18.87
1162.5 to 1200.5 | 20.9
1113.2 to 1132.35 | 17.74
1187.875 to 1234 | 13.57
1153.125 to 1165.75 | 24.06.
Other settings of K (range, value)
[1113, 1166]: 21.2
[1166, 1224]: 21.8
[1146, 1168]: 24.5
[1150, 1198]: 23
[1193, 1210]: 21.8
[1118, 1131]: 18.3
